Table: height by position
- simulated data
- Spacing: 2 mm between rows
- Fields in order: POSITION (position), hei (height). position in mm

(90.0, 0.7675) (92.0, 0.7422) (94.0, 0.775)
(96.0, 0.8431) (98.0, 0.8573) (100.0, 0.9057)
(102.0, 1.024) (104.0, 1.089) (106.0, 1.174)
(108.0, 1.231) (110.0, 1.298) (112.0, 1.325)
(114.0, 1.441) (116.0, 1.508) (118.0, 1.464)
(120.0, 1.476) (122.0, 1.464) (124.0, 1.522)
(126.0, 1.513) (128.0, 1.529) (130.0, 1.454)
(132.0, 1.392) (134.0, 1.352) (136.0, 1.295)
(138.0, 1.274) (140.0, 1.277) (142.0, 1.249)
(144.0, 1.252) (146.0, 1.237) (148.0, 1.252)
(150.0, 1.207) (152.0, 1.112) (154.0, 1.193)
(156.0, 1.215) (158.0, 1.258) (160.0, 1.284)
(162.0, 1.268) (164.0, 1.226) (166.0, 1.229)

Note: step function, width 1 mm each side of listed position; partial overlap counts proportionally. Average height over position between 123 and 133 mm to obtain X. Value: 1.48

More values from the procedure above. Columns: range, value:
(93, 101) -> 0.845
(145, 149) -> 1.24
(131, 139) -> 1.33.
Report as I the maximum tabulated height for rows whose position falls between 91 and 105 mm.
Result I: 1.089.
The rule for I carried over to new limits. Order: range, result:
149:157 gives 1.215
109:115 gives 1.441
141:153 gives 1.252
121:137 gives 1.529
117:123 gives 1.476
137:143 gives 1.277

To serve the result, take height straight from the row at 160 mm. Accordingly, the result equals 1.284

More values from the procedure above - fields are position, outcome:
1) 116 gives 1.508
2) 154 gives 1.193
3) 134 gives 1.352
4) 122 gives 1.464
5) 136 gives 1.295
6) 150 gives 1.207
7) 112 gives 1.325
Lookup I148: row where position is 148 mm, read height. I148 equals 1.252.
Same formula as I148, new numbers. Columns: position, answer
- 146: 1.237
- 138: 1.274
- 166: 1.229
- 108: 1.231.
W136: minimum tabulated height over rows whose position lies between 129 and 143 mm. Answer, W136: 1.249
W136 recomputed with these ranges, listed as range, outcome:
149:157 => 1.112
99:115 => 0.9057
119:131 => 1.454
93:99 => 0.775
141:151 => 1.207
